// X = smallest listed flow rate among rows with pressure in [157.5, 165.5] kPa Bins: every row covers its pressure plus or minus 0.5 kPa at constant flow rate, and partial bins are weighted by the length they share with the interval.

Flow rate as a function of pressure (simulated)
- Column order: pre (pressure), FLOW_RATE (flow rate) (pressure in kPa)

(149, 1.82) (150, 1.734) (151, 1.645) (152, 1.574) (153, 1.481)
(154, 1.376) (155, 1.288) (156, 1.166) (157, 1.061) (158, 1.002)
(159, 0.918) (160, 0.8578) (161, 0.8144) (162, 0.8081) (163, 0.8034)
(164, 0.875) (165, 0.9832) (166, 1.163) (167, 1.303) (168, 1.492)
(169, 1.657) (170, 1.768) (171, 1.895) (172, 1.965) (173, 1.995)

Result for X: 0.8034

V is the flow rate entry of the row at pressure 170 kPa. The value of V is 1.768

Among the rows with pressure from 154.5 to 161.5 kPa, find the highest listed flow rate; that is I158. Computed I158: 1.288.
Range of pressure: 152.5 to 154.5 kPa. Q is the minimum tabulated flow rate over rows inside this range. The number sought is 1.376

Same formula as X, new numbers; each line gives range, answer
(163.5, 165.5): 0.875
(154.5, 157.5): 1.061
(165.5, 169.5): 1.163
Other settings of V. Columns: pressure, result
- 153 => 1.481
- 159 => 0.918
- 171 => 1.895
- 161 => 0.8144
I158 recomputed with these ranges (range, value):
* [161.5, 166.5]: 1.163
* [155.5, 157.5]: 1.166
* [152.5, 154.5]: 1.481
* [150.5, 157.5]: 1.645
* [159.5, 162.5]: 0.8578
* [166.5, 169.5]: 1.657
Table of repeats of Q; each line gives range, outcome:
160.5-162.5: 0.8081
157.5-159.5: 0.918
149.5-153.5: 1.481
